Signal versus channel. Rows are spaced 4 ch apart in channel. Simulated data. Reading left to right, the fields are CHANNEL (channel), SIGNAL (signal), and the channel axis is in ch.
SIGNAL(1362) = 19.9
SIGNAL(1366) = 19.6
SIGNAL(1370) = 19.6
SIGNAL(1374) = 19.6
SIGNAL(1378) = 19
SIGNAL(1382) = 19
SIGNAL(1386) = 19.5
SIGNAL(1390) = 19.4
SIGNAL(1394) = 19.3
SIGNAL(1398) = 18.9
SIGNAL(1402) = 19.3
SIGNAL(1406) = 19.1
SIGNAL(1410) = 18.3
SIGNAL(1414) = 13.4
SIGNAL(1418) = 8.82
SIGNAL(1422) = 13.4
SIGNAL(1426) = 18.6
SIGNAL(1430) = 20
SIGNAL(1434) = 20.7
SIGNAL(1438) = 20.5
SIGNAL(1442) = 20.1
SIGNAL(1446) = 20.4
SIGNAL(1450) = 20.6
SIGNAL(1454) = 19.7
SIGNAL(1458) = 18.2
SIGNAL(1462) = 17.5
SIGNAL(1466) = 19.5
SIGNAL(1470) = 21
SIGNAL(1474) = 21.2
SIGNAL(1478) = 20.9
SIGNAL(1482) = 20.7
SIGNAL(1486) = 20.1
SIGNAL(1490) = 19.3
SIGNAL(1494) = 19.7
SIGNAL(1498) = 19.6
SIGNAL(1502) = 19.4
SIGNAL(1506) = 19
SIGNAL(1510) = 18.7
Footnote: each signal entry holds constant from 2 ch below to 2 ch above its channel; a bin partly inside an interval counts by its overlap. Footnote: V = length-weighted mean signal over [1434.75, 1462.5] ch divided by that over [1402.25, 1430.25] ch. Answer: 1.2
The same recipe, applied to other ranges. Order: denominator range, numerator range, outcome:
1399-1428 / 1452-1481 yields 1.24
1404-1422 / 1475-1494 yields 1.37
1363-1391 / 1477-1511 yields 1.02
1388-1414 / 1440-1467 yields 1.04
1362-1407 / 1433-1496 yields 1.03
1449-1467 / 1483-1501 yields 1.04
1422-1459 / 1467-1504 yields 1.03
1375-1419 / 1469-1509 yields 1.12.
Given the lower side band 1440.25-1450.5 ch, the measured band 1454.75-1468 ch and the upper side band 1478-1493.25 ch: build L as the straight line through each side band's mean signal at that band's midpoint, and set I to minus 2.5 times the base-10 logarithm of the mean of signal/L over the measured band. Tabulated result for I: 0.10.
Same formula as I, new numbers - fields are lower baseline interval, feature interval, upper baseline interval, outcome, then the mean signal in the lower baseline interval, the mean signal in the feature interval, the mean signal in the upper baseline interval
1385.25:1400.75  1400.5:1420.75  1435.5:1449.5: 0.25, 19.3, 15.6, 20.4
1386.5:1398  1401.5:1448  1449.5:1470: 0.09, 19.3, 17.7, 19.2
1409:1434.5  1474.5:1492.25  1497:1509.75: -0.11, 15.8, 20.3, 19.2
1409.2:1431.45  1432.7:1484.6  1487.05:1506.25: -0.16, 15.2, 20.1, 19.5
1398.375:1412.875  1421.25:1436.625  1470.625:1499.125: 0.02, 18.6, 18.7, 20.3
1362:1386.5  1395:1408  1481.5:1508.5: 0.02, 19.4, 19.1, 19.6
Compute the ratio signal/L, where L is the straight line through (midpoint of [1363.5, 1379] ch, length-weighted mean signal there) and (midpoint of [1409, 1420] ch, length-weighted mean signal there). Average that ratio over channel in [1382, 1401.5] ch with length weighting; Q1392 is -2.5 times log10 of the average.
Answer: -0.17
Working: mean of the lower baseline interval 19.5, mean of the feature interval 19.2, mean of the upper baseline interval 13.1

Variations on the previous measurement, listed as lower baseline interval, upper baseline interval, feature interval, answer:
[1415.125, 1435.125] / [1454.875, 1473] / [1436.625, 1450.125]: -0.165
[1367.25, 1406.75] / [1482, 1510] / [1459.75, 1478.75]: -0.025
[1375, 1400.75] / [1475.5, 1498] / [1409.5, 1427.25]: 0.358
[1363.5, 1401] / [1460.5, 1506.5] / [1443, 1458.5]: -0.011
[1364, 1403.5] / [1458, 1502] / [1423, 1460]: -0.003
